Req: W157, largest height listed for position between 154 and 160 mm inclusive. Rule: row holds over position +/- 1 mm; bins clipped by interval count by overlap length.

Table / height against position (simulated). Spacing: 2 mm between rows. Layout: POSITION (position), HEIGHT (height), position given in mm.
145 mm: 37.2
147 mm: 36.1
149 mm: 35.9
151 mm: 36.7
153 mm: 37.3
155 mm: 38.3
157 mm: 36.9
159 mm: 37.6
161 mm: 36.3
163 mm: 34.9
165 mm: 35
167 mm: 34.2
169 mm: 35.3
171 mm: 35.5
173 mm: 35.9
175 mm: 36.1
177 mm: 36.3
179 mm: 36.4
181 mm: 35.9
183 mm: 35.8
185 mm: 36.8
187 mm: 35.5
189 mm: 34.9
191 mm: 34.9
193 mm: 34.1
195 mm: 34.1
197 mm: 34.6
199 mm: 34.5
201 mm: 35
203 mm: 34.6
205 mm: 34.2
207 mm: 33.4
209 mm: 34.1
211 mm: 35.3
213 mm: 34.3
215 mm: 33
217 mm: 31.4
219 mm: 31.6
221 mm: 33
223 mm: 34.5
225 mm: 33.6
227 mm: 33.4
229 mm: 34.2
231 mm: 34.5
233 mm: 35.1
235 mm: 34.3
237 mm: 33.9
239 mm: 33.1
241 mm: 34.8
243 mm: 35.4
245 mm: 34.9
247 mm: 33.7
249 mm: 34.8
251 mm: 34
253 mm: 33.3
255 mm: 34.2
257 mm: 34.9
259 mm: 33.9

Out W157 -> 38.3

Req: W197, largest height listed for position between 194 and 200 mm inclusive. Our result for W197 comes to 34.6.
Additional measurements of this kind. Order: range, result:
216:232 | 34.5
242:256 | 35.4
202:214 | 35.3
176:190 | 36.8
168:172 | 35.5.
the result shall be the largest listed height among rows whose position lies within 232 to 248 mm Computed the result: 35.4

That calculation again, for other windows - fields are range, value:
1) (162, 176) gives 36.1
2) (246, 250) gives 34.8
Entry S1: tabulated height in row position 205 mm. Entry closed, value 34.2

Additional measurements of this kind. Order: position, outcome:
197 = 34.6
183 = 35.8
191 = 34.9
